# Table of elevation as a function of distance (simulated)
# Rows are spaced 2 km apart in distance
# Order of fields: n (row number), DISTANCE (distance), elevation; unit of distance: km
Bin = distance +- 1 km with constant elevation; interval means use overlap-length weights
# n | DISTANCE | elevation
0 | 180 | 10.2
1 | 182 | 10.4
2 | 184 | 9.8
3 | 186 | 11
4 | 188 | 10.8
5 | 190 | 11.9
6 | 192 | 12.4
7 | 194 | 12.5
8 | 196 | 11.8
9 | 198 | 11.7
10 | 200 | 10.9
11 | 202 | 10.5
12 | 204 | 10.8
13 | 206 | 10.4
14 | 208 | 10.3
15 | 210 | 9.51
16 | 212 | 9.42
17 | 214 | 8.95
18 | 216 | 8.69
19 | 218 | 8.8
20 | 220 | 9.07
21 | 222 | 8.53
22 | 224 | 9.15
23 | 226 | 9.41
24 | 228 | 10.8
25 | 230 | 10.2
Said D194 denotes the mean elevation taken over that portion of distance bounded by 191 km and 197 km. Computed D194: 12.2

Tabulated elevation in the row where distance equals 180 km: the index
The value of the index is 10.2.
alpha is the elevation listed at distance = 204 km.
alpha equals 10.8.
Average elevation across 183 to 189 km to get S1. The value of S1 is 10.5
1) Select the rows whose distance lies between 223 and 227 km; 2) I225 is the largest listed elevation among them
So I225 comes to 9.41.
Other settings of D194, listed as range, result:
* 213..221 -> 8.88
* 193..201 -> 11.7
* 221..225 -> 8.84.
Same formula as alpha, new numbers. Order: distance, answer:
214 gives 8.95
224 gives 9.15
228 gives 10.8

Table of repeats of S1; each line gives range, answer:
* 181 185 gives 10.1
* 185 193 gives 11.5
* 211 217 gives 9.02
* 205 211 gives 10.1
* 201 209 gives 10.5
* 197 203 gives 11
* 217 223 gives 8.8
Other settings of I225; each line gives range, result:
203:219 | 10.8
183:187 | 11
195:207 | 11.8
